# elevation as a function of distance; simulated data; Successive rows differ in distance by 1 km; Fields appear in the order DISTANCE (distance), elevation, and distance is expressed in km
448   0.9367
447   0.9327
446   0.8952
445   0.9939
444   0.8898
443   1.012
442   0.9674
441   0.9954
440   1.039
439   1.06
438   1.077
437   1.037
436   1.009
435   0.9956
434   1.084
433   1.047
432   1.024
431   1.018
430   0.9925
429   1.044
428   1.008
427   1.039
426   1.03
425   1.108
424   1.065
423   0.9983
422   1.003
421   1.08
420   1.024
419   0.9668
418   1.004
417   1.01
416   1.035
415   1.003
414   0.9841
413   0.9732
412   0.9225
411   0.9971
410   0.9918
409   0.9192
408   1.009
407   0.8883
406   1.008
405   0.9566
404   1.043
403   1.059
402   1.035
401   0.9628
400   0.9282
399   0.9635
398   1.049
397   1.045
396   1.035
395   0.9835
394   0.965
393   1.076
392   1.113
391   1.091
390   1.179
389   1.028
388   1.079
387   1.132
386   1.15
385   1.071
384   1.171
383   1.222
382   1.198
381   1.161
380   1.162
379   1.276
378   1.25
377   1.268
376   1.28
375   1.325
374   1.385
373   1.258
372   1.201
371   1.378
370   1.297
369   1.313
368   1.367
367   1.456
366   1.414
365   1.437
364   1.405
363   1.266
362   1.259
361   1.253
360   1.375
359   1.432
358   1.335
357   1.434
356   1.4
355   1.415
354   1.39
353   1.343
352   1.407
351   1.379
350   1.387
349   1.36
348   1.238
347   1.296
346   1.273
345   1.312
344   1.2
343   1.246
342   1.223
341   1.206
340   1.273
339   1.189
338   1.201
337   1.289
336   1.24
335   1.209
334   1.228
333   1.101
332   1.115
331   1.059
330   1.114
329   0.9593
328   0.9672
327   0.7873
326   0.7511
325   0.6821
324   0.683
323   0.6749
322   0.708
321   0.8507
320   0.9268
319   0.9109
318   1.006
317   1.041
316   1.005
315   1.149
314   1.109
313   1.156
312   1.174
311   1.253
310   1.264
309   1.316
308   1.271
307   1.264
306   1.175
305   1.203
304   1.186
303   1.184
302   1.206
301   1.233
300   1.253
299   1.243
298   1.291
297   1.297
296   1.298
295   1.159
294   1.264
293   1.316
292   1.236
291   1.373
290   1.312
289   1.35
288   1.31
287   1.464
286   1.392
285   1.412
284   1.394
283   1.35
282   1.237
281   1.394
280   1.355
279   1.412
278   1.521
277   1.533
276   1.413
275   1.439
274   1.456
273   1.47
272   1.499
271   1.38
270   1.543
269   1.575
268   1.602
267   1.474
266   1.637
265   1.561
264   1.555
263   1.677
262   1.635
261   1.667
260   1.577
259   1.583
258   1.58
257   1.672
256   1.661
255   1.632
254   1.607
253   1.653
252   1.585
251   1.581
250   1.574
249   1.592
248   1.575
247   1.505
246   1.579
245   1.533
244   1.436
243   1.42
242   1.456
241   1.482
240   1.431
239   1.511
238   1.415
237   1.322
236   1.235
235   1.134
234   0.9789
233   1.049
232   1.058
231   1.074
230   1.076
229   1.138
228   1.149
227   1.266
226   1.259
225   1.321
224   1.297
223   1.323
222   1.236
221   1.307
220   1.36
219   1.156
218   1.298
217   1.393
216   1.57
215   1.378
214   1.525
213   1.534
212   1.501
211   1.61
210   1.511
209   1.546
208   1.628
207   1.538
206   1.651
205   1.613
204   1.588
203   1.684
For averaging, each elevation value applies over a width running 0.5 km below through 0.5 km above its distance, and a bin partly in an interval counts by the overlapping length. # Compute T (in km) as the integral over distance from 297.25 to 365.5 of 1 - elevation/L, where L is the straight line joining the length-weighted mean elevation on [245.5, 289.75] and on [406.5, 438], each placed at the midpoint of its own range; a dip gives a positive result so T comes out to 6.28 km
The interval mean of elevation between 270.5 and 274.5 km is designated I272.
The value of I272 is 1.45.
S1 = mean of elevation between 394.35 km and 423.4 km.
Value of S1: 0.996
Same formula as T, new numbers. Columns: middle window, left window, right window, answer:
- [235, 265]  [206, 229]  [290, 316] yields -4.59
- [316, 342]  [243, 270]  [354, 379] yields 7.51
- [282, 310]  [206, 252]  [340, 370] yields 1.47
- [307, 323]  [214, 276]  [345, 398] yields 3.18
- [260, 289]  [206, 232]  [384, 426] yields -4.97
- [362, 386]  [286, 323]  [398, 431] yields -4.76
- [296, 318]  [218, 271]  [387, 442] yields 1.33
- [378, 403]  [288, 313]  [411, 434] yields -0.19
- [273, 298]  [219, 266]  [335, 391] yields 0.13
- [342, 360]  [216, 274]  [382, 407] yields -2.75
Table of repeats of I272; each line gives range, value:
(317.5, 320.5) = 0.948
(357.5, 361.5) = 1.35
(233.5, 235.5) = 1.06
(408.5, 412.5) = 0.958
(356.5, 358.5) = 1.38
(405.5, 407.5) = 0.948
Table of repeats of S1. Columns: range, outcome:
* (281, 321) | 1.23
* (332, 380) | 1.3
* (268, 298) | 1.39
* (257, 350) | 1.26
